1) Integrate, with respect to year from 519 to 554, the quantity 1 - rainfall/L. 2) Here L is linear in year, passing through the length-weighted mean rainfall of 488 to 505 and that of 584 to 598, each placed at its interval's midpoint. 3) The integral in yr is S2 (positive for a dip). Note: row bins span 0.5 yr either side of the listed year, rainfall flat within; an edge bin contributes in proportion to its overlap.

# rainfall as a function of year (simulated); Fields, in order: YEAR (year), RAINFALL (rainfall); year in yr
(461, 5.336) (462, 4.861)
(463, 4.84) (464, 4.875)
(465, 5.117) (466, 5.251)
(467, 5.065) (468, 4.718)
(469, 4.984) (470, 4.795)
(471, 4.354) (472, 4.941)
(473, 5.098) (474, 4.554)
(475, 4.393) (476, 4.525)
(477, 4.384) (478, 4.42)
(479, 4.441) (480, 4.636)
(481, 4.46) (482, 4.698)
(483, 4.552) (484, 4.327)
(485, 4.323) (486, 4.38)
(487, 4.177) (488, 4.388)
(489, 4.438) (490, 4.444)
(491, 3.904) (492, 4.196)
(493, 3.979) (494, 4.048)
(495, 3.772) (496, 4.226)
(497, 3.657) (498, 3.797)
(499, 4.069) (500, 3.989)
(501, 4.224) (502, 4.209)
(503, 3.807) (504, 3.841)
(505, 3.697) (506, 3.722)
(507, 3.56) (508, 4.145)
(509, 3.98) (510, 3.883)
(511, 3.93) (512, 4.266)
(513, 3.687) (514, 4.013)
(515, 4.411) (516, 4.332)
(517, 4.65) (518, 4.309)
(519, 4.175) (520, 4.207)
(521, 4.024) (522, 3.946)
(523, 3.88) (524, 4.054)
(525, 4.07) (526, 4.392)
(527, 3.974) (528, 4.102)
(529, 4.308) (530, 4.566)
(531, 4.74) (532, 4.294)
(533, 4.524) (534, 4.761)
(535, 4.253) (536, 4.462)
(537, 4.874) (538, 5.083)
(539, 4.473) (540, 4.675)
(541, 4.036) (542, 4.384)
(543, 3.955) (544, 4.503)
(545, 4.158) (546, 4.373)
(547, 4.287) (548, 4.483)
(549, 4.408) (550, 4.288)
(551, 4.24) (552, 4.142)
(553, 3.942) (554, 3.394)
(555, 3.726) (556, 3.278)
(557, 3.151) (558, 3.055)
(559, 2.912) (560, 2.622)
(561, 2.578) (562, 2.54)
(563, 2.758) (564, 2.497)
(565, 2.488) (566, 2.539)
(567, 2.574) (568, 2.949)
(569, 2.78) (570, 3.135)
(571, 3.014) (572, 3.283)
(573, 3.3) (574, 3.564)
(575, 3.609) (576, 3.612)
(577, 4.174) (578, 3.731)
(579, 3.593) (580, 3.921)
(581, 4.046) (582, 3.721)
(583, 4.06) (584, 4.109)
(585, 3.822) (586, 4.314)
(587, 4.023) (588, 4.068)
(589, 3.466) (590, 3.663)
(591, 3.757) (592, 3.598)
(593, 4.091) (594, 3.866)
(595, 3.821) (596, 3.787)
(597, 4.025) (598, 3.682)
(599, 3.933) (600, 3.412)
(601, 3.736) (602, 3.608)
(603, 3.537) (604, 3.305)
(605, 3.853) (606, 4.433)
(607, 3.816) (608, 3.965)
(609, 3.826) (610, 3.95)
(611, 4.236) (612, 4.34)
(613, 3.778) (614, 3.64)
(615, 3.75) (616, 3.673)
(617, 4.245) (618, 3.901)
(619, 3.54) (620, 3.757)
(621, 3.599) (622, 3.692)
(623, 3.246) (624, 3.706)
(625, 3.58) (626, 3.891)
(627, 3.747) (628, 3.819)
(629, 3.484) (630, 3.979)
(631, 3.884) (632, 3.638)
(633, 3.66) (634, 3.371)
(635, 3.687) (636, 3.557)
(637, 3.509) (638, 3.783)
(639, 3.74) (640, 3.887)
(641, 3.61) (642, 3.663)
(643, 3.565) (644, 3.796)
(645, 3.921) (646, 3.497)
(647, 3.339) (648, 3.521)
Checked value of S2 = -3.0 yr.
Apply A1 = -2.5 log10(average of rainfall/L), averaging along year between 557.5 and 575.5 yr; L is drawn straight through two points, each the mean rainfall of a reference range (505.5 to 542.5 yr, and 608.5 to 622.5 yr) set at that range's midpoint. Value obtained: 0.37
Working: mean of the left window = 4.25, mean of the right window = 3.85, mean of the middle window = 2.9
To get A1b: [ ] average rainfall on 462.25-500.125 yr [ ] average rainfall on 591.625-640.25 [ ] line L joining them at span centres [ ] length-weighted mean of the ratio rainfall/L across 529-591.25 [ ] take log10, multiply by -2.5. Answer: 0.08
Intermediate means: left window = 4.46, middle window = 3.77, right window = 3.77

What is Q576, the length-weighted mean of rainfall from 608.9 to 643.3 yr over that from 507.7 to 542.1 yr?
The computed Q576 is 0.87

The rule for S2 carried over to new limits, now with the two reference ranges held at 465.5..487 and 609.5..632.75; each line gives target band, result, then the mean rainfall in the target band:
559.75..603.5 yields 5.6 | 3.49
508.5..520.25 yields 0.7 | 4.15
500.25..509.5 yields 1.1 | 3.91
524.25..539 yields -0.5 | 4.45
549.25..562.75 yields 2.5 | 3.38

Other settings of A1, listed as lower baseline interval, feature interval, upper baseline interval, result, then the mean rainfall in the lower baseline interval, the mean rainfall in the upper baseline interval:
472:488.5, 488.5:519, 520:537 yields 0.09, 4.5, 4.29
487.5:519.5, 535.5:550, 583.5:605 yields -0.13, 4.05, 3.79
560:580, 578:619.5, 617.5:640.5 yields -0.14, 3.1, 3.68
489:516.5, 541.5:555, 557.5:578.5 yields -0.25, 4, 3.03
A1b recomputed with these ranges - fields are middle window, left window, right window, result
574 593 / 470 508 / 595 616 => 0.016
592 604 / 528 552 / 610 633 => 0.062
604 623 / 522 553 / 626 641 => -0.006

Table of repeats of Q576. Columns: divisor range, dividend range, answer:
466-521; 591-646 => 0.88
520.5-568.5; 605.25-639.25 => 0.98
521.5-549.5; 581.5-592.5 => 0.89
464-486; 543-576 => 0.73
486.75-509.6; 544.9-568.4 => 0.84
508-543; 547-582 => 0.79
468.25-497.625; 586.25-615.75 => 0.87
